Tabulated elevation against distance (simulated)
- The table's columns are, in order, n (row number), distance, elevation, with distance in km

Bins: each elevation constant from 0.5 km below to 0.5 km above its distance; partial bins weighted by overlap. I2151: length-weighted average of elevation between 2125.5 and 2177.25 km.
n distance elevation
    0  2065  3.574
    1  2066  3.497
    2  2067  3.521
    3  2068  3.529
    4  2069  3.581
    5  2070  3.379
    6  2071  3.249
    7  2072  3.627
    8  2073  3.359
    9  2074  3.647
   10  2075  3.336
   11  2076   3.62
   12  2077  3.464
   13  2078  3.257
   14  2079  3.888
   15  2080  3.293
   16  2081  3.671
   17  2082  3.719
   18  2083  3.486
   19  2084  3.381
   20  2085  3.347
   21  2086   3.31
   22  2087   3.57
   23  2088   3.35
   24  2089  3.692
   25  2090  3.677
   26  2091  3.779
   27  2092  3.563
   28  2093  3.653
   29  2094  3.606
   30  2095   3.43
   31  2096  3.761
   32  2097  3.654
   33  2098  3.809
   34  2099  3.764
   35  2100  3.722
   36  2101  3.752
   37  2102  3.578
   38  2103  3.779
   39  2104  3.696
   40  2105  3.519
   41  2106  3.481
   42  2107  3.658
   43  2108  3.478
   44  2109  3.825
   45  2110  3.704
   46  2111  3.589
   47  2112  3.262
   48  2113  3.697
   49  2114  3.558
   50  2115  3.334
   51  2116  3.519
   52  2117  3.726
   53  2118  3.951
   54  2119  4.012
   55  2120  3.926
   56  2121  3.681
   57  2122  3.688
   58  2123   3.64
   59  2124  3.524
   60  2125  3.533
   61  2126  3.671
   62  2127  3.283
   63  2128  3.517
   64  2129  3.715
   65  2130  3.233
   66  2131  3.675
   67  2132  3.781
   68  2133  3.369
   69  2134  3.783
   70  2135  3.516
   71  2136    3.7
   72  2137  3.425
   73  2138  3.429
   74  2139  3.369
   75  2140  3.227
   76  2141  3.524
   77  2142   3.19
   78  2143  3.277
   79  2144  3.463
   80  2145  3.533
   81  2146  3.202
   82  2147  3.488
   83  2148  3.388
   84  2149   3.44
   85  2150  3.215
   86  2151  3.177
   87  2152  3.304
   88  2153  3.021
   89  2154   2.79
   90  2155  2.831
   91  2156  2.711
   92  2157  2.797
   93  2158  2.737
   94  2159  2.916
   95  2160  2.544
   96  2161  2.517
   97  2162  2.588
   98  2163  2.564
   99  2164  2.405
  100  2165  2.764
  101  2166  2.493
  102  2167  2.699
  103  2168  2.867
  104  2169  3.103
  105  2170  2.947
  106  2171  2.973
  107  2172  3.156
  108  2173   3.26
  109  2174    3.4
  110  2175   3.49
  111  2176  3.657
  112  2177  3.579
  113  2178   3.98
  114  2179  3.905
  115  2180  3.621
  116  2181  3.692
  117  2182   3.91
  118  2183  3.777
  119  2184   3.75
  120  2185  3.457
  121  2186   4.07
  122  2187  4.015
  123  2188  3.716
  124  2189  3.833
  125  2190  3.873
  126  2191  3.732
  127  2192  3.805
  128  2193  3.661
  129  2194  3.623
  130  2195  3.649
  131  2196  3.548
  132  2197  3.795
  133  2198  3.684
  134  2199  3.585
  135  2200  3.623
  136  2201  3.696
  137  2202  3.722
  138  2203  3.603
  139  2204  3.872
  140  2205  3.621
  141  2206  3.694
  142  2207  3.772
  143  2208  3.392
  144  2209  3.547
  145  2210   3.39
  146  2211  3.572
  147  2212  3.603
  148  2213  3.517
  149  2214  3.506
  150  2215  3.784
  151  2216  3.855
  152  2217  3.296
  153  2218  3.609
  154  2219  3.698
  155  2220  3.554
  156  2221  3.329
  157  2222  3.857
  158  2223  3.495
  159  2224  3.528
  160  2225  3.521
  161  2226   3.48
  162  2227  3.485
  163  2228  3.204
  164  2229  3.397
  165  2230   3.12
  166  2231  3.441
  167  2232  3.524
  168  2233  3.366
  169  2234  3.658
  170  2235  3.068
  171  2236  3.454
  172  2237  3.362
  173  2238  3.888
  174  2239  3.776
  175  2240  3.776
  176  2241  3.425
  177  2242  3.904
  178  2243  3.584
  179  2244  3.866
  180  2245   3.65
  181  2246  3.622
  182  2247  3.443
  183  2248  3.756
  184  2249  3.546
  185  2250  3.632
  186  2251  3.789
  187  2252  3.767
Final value 3.18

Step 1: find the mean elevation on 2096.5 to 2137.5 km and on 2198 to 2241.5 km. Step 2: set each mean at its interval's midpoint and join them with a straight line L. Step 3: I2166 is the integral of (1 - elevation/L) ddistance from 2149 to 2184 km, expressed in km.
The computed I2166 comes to 4.6 km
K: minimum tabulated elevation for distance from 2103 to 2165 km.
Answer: 2.405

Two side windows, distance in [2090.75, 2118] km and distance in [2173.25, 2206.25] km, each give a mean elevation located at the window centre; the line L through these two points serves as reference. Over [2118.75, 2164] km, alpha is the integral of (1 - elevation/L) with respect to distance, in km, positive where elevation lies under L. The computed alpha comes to 4.6 km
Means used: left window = 3.63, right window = 3.71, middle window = 3.3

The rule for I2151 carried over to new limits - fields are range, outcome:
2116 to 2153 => 3.51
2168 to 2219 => 3.61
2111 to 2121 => 3.66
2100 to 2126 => 3.65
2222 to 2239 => 3.46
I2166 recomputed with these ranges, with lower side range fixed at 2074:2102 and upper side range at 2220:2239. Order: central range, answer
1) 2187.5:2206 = -1.1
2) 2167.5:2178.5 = 0.6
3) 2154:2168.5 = 3.5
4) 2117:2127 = -0.5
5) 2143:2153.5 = 0.6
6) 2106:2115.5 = 0.0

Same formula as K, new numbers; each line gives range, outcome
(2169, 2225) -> 2.947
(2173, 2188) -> 3.26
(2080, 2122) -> 3.262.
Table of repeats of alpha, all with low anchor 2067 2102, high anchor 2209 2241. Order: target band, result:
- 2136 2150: 0.6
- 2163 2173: 2.0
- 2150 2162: 2.3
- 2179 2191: -0.9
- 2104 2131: -0.5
